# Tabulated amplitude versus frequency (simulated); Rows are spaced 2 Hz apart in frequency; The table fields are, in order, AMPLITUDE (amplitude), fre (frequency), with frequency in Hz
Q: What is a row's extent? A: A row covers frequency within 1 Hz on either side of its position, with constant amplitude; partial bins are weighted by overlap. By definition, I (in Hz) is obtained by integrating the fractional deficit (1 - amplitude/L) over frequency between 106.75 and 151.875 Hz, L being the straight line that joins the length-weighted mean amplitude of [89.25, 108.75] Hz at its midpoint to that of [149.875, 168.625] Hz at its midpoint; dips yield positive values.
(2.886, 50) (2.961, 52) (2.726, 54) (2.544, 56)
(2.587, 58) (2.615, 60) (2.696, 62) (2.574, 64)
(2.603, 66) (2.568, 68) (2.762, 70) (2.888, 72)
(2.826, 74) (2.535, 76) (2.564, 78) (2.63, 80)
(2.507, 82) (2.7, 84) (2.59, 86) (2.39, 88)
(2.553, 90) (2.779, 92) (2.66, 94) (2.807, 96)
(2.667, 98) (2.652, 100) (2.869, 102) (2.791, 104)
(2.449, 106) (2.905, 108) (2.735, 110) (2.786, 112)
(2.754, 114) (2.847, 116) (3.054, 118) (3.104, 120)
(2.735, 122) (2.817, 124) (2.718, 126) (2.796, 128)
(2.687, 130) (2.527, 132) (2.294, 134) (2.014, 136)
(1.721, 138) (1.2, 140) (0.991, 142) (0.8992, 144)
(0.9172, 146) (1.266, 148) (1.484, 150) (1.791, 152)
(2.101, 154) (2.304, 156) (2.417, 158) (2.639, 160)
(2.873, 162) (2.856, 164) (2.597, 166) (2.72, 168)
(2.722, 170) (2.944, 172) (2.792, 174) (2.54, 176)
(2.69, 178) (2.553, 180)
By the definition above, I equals 6.1 Hz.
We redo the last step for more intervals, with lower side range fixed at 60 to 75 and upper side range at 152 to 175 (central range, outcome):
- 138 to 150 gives 6.7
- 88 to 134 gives -1.6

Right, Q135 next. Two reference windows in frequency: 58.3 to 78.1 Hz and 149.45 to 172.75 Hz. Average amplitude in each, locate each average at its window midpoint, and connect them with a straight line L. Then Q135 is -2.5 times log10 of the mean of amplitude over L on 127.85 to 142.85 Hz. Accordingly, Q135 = 0.26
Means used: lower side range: 2.66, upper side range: 2.47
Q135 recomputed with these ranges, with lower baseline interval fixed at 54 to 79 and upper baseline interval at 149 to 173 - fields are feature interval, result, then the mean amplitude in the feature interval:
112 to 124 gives -0.14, 2.88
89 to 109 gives -0.05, 2.71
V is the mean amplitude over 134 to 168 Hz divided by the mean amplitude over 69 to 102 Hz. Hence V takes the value 0.7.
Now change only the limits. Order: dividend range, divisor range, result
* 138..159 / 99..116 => 0.56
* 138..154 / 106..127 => 0.46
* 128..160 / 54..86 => 0.69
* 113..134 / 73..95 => 1.06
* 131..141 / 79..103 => 0.74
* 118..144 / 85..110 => 0.85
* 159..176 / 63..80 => 1.03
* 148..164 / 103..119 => 0.79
